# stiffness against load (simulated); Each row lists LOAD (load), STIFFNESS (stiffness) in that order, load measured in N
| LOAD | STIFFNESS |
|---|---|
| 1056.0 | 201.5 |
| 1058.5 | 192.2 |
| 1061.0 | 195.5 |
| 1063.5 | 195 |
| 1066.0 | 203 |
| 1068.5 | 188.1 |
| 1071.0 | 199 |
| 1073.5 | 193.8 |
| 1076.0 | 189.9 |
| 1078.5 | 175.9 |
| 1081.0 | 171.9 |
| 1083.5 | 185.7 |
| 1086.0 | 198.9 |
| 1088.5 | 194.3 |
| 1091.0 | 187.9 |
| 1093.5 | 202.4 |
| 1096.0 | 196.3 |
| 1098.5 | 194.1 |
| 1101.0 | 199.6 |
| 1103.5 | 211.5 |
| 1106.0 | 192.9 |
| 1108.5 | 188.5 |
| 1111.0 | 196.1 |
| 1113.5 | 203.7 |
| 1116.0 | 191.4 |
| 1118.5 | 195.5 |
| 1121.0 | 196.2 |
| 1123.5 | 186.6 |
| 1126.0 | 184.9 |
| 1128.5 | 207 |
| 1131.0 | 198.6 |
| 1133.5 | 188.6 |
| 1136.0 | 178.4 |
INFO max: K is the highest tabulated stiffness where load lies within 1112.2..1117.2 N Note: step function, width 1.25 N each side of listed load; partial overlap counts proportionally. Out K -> 203.7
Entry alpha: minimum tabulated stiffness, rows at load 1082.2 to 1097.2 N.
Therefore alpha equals 185.7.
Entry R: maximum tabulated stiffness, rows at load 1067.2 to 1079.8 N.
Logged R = 199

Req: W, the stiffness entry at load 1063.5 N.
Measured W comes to 195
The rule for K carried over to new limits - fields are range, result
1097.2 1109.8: 211.5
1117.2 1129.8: 207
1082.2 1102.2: 202.4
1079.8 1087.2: 198.9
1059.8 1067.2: 203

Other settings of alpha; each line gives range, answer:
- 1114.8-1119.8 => 191.4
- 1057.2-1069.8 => 188.1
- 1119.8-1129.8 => 184.9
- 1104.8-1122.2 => 188.5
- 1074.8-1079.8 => 175.9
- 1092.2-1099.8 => 194.1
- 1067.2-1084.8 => 171.9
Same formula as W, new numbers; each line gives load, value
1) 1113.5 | 203.7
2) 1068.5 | 188.1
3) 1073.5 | 193.8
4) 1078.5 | 175.9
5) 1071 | 199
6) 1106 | 192.9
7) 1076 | 189.9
